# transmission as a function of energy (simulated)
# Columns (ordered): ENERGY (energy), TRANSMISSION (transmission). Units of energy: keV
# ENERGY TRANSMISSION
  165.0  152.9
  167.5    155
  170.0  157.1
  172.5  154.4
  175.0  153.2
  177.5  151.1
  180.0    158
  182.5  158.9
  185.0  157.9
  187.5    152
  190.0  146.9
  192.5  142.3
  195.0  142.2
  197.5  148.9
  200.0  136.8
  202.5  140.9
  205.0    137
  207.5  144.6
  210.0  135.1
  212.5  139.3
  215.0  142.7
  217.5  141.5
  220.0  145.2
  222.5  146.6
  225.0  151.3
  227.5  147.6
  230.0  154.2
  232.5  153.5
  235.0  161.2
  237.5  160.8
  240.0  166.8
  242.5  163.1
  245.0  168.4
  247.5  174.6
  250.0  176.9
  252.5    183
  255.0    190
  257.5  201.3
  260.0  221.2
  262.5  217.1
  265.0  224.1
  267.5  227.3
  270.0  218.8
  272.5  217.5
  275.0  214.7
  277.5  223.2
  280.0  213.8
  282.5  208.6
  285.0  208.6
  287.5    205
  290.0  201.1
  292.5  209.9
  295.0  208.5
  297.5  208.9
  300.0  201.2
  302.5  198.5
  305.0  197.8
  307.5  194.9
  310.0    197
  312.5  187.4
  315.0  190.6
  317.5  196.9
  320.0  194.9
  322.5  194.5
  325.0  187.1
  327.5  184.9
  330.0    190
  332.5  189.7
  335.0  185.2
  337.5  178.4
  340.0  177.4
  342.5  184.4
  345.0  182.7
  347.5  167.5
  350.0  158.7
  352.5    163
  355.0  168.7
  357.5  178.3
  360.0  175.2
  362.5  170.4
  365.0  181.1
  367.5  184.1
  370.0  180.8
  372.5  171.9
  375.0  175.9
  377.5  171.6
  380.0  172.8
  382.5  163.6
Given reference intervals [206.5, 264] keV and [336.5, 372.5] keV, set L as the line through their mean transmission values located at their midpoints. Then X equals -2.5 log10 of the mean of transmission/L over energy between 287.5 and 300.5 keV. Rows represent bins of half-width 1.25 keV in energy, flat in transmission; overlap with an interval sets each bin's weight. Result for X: -0.21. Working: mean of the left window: 165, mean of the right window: 175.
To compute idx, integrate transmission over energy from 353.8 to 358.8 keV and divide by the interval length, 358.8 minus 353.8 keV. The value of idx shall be 174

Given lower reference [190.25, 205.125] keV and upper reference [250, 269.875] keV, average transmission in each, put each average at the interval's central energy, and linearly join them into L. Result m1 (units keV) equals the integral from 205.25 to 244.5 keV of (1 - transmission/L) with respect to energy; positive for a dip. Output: 4.7 keV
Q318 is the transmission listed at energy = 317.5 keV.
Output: 196.9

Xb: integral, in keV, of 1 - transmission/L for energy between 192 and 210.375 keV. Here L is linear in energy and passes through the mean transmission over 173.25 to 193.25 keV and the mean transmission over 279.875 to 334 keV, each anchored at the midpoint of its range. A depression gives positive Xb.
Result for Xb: 2.1 keV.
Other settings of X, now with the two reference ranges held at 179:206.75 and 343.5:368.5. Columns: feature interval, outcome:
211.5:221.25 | 0.06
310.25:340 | -0.13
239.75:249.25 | -0.09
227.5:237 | -0.01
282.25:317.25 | -0.22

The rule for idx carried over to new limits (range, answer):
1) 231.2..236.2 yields 157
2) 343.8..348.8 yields 175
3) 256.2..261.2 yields 211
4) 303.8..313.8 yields 194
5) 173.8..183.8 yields 155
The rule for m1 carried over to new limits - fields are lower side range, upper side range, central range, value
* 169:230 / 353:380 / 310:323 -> -2.0 keV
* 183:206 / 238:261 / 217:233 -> 1.6 keV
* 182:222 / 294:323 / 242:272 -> -4.6 keV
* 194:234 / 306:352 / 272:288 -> -4.3 keV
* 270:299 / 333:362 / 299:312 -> 0.1 keV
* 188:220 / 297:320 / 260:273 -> -3.5 keV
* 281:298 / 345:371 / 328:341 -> 0.0 keV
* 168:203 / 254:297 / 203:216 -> 2.1 keV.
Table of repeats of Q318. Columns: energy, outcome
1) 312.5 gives 187.4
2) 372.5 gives 171.9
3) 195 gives 142.2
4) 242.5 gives 163.1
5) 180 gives 158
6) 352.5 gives 163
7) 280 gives 213.8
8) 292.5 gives 209.9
